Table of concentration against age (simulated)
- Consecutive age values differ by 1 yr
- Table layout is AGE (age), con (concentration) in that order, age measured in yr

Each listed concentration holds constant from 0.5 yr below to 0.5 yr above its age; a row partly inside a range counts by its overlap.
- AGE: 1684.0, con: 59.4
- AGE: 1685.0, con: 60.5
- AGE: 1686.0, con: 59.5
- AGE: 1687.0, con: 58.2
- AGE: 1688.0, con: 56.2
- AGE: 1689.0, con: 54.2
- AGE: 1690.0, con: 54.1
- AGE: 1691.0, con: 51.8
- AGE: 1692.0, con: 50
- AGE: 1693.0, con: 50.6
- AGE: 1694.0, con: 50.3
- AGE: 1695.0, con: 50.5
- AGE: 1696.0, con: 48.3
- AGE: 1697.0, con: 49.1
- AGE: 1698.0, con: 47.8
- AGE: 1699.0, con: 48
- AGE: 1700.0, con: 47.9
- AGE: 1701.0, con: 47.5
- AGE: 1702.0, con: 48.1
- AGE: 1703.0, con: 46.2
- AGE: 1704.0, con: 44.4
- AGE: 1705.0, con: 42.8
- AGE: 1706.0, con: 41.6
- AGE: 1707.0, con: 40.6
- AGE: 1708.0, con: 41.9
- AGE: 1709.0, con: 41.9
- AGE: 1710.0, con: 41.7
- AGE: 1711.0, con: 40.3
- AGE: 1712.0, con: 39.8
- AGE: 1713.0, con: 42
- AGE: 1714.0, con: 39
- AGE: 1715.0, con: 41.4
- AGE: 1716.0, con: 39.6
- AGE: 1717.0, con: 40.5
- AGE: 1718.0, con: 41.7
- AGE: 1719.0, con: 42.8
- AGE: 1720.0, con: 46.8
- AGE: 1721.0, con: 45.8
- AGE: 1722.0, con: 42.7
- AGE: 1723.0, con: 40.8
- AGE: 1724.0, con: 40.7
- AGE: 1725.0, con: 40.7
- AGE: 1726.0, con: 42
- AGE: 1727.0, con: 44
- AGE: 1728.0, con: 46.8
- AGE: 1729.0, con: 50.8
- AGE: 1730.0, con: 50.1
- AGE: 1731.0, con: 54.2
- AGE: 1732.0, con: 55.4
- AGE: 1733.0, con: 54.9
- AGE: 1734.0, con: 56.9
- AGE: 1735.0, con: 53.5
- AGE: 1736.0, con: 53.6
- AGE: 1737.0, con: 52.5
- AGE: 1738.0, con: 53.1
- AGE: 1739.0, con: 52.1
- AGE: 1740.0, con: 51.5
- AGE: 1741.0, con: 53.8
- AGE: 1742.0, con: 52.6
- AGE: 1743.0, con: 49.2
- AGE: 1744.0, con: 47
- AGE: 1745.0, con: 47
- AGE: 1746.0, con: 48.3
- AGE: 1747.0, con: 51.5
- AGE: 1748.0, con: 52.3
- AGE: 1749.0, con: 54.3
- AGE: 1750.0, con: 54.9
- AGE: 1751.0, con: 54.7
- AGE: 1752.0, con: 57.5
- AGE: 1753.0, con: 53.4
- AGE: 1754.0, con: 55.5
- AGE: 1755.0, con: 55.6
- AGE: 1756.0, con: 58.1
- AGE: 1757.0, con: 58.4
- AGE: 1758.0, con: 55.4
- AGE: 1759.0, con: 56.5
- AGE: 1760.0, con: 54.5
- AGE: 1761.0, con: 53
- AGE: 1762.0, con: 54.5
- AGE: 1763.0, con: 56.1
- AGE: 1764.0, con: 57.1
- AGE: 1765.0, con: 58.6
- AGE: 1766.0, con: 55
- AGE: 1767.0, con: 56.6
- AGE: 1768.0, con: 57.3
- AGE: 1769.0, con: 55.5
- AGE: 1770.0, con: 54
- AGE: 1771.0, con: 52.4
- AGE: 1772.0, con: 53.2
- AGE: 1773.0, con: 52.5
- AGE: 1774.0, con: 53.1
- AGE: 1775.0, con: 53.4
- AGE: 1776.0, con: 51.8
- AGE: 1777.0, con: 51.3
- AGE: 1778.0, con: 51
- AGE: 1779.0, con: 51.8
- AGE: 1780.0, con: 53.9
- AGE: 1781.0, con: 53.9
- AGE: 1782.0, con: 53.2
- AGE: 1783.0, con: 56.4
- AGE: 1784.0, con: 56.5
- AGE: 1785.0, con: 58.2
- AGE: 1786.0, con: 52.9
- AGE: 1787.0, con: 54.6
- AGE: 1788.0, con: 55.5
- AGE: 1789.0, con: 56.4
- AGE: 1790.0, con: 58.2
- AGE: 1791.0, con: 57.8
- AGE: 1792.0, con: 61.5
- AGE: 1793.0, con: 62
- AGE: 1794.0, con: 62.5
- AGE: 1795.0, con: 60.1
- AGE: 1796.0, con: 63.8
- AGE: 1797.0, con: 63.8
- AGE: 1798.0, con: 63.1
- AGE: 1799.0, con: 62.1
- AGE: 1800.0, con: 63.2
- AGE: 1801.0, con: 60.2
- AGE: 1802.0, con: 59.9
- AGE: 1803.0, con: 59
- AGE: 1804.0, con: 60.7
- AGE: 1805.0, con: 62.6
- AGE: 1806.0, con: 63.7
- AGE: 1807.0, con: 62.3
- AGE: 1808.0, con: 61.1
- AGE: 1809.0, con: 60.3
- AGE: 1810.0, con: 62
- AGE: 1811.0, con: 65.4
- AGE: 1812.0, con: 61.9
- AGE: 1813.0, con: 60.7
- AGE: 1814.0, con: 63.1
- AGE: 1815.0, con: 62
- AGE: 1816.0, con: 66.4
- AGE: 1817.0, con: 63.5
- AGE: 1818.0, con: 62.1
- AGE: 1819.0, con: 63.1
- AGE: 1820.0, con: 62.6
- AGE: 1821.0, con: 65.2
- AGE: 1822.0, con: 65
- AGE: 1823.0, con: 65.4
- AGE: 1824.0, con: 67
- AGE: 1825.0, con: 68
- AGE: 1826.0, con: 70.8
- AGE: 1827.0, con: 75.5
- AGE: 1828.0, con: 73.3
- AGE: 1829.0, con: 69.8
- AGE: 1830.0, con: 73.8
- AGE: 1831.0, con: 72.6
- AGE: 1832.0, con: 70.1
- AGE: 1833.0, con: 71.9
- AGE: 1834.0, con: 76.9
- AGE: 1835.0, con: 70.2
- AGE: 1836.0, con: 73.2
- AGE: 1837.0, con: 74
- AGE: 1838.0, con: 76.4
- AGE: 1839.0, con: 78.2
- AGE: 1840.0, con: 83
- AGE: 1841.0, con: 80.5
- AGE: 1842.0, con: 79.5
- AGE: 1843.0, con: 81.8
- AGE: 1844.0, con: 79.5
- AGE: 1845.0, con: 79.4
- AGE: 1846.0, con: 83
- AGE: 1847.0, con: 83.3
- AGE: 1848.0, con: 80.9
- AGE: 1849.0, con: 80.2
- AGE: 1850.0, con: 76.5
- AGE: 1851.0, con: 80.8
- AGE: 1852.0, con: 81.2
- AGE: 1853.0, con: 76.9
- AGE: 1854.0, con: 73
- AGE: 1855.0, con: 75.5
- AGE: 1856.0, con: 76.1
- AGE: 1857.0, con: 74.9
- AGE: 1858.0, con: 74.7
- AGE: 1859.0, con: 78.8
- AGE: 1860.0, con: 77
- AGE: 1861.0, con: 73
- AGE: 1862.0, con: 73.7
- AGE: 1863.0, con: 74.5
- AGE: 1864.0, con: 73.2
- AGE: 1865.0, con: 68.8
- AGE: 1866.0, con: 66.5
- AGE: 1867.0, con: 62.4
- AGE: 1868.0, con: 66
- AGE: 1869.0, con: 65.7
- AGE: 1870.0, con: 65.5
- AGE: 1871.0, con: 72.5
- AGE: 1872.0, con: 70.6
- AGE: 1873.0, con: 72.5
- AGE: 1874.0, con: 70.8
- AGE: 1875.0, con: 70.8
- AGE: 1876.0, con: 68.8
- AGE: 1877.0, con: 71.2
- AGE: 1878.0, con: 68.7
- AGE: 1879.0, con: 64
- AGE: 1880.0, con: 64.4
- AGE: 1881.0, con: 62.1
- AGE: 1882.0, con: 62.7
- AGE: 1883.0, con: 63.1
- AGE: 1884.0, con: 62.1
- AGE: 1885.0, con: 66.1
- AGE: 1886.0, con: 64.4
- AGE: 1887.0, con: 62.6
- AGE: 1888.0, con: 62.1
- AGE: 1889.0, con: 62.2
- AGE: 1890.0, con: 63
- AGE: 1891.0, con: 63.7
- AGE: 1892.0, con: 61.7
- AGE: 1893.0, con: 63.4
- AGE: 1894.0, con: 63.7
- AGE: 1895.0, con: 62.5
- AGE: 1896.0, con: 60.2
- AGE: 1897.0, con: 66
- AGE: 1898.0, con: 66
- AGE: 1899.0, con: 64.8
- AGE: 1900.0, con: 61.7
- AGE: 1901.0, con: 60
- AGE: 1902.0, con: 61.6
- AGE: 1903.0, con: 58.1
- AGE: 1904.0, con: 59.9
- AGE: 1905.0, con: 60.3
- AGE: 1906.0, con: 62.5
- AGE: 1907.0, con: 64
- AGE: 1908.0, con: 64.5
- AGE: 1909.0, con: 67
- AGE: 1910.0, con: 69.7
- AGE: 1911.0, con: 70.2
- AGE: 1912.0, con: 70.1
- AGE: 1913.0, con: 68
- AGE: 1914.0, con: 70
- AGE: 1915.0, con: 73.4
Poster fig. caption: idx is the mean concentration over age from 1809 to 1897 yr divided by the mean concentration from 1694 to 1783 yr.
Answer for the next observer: 1.4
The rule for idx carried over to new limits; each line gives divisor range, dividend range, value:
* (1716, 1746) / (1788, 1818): 1.28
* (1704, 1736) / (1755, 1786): 1.22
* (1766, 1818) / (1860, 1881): 1.18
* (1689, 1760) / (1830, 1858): 1.59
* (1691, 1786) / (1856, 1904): 1.33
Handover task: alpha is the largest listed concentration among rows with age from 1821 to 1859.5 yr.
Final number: 83.3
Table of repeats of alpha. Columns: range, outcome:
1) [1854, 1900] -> 78.8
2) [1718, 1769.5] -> 58.6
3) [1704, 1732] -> 55.4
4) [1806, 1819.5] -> 66.4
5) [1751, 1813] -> 65.4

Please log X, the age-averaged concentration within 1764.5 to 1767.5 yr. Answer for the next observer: 56.7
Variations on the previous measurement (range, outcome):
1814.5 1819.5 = 63.4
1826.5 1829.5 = 72.9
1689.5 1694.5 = 51.4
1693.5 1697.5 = 49.5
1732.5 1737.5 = 54.3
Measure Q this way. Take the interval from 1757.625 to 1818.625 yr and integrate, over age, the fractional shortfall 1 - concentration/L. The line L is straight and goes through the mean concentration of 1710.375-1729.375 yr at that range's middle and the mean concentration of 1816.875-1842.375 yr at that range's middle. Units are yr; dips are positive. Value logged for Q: 2.3 yr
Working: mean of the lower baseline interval 42.5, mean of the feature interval 58.1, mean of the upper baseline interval 71.3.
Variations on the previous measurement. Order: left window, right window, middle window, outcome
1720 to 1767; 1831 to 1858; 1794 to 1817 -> 1.8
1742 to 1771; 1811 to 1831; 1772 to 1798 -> 1.5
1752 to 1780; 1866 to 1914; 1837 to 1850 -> -4.0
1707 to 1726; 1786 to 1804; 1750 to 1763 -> -1.2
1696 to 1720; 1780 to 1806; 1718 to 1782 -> -1.0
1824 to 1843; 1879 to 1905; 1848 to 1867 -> -1.5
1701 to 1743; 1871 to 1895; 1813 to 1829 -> -2.2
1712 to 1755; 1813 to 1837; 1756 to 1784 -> 0.9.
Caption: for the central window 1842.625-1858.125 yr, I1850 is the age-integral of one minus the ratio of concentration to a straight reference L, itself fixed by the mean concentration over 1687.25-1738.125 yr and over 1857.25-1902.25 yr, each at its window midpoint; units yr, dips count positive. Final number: -3.8 yr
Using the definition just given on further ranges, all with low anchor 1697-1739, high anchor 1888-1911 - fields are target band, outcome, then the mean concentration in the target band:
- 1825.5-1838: -3.6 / 72.8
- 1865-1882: -1.9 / 67.5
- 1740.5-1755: -1.1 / 52.4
